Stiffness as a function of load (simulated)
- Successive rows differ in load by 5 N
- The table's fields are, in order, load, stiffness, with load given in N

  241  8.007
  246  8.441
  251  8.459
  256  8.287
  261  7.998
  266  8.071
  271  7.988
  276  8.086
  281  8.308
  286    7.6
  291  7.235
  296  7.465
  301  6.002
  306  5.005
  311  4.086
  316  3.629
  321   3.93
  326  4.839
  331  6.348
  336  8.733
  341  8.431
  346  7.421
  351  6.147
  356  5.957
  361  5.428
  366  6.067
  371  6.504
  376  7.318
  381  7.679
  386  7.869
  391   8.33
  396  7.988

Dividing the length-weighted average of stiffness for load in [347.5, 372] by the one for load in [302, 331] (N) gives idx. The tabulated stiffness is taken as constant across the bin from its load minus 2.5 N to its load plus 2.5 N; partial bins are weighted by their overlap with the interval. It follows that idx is 1.33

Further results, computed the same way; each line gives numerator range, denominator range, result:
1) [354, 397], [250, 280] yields 0.86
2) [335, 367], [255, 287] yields 0.85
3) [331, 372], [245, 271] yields 0.83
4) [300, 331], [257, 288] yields 0.58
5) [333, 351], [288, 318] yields 1.39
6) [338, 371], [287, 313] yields 1.08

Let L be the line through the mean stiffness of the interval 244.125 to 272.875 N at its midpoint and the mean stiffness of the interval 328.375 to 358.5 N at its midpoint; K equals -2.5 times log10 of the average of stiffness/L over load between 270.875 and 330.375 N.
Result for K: 0.26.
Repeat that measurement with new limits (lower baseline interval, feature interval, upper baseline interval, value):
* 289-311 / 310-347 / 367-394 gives 0.12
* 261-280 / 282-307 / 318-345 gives 0.09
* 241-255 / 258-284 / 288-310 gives -0.09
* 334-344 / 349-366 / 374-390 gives 0.36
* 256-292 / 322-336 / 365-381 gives 0.22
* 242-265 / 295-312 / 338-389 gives 0.34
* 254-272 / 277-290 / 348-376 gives -0.03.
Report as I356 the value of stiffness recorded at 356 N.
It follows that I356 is 5.957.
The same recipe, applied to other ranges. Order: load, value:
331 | 6.348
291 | 7.235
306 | 5.005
